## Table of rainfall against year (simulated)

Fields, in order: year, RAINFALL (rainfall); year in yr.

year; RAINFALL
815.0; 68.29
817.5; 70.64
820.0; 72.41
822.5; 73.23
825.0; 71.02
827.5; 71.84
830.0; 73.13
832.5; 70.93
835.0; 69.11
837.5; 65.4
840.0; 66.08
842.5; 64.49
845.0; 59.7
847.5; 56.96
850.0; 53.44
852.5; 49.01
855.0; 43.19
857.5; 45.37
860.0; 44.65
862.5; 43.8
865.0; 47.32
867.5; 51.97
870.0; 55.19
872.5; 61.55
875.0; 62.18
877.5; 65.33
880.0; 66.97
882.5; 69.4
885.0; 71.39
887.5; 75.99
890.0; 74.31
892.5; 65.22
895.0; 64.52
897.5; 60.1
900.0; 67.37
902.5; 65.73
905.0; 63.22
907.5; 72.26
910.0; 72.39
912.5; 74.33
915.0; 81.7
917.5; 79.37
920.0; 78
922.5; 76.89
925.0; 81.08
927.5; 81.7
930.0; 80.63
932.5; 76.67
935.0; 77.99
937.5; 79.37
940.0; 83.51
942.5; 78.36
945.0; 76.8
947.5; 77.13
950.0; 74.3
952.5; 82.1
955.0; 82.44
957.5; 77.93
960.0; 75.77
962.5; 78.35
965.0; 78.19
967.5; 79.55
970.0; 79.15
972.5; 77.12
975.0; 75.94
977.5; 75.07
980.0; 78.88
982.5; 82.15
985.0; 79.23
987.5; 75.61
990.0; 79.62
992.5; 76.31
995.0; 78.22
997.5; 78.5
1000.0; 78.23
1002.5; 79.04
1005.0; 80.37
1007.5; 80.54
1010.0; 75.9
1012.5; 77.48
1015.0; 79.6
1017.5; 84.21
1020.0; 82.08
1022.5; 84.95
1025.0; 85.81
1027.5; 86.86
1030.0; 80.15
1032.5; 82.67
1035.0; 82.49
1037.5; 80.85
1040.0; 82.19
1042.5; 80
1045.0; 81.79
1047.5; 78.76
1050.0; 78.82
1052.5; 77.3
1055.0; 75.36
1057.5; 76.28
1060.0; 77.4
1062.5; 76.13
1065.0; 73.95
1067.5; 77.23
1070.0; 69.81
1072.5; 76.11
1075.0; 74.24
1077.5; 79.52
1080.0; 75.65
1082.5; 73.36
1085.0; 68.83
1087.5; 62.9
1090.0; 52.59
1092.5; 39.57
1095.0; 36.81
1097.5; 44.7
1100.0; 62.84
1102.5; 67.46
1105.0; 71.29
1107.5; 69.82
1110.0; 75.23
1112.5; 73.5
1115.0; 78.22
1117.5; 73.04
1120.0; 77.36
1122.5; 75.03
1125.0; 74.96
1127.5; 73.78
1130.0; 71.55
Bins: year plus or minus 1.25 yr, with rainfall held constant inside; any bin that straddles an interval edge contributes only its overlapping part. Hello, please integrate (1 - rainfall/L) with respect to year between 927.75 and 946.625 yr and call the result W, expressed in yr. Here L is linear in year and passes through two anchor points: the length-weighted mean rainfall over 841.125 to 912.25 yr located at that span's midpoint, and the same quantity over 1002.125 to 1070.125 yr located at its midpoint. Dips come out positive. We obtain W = -3.1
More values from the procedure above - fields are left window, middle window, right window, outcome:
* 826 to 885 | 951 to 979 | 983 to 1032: -1.5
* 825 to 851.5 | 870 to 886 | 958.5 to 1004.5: 0.8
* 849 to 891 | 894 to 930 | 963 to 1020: -4.5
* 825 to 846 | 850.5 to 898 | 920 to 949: 9.0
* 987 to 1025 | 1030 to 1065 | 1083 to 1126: -2.6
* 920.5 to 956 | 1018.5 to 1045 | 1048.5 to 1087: -2.3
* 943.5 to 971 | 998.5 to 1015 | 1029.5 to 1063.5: 0.0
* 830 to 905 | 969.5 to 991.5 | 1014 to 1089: -2.0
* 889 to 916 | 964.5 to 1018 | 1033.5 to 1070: -2.9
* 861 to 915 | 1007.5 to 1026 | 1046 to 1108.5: -3.8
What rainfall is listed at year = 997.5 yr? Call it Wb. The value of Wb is 78.5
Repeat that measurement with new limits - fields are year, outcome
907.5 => 72.26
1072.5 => 76.11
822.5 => 73.23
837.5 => 65.4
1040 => 82.19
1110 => 75.23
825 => 71.02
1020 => 82.08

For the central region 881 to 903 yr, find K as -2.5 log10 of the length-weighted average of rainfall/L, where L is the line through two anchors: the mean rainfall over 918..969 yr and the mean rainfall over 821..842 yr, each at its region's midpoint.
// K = 0.10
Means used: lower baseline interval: 69.9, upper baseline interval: 78.8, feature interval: 68.3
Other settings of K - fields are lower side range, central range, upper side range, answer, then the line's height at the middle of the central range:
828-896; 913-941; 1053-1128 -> -0.249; 63.2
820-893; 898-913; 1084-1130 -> -0.099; 62.5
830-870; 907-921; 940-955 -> -0.084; 70.8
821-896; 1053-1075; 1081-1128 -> -0.158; 65.1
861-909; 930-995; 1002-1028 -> -0.062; 74.1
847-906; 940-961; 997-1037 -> -0.111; 70.9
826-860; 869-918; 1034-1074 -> -0.064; 64.4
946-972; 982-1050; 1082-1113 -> -0.134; 71.2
